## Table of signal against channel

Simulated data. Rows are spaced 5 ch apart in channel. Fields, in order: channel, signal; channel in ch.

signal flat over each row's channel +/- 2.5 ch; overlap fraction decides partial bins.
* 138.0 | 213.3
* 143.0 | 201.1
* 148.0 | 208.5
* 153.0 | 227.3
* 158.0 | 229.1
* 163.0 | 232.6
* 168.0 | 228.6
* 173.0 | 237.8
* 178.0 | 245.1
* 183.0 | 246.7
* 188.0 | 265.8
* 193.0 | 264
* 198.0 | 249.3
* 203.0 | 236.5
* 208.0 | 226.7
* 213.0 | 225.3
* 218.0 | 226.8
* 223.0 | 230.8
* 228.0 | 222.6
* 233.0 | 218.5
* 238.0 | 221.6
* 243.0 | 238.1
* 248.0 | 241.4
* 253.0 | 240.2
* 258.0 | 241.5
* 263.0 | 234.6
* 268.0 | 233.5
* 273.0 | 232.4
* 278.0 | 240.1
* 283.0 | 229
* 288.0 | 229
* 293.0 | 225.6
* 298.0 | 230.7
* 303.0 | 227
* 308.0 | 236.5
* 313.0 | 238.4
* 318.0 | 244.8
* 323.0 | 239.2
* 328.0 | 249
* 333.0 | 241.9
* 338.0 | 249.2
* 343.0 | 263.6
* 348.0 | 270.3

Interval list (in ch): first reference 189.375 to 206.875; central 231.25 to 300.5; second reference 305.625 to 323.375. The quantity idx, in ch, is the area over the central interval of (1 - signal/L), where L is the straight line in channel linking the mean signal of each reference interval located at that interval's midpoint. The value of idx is 3.1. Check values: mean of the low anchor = 249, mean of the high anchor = 240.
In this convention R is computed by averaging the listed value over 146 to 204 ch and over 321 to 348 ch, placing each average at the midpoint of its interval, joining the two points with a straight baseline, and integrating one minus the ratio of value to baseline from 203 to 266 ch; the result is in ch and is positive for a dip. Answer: 3.32 ch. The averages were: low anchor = 240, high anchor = 251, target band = 231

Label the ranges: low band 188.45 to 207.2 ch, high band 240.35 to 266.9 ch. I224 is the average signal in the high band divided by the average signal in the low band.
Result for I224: 0.96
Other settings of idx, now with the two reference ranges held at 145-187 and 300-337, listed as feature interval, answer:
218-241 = 1.1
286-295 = 0.4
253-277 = 0.1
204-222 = 0.6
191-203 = -0.9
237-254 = 0.0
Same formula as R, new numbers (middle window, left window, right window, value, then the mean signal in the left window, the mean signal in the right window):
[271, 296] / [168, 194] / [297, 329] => 0.9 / 249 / 238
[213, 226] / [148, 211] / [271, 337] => 0.6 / 239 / 236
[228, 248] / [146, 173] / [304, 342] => 0.6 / 227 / 243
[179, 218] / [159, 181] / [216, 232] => -2.2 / 236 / 226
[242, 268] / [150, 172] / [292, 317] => -0.8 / 229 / 233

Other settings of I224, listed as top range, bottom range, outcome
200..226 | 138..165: 1.05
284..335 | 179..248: 1.00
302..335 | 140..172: 1.08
